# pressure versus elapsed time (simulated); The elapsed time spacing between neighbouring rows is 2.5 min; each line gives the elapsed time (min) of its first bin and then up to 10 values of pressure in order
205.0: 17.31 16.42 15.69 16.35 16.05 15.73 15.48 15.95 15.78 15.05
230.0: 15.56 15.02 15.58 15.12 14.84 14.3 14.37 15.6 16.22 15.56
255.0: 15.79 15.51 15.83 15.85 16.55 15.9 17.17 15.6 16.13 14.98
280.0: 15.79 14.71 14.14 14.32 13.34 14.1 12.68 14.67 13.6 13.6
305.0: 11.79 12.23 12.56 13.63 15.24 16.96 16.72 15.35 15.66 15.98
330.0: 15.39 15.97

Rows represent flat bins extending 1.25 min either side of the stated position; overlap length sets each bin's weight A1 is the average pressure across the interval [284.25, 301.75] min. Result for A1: 13.8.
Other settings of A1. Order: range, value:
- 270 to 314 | 14.1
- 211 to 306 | 15.1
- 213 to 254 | 15.4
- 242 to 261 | 15.4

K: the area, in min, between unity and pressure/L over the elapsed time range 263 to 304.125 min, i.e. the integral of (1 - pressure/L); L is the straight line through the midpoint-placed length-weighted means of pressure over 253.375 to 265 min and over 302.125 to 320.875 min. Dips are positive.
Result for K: 0.55 min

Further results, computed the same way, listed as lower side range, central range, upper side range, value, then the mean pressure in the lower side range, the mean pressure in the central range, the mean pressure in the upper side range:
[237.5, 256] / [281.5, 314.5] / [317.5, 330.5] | 4.6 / 15.2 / 13.5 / 16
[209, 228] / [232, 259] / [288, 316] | -0.5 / 15.8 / 15.3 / 13.4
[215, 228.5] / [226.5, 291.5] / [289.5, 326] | -1.5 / 15.7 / 15.3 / 14.1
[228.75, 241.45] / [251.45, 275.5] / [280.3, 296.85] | -2.3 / 15.2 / 16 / 14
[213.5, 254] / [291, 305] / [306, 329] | 1.4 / 15.4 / 13.5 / 14.9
